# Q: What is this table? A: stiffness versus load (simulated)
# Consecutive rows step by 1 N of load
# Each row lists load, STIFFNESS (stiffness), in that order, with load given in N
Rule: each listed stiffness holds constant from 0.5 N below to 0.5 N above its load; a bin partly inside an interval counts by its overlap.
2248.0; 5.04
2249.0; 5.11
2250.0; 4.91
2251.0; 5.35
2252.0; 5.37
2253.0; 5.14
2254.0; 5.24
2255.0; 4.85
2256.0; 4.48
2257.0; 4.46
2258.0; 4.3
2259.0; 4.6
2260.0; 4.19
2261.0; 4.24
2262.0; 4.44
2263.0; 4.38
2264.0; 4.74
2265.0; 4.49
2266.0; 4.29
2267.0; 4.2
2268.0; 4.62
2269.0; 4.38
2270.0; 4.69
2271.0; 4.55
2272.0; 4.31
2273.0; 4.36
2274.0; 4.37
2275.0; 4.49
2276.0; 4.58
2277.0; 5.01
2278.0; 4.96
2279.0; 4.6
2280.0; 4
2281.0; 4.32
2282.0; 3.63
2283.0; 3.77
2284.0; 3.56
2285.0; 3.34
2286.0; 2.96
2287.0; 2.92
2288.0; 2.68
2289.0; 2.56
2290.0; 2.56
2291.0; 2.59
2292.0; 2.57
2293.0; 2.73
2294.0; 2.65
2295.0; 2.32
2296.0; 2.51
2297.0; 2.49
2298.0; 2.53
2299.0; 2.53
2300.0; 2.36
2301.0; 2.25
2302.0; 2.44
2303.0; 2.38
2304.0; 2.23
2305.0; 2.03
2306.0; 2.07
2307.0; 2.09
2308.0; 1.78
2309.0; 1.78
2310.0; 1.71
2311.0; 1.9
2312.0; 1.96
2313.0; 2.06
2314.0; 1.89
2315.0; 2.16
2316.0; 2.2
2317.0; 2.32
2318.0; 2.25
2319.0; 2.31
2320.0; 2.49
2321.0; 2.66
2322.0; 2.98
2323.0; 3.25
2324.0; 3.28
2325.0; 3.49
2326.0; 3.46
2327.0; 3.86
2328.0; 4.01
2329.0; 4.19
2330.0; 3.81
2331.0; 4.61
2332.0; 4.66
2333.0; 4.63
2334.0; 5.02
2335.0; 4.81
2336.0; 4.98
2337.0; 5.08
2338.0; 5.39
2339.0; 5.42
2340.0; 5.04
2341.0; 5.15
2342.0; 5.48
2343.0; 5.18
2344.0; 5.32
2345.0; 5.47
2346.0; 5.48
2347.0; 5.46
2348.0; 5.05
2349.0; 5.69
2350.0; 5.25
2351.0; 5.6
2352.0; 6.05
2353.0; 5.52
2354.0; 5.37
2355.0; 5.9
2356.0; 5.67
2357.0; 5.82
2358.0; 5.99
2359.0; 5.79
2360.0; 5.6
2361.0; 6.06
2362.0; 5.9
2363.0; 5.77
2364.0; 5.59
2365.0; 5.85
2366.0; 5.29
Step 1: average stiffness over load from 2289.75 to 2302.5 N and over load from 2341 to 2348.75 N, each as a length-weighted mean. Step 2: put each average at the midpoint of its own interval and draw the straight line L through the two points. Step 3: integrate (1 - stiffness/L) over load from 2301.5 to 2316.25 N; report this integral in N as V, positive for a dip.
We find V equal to 5.4 N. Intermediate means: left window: 2.5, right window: 5.35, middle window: 2.04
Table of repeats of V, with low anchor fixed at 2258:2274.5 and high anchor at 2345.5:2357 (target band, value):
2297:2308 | 5.9 N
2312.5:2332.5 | 8.1 N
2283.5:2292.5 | 3.5 N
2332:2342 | 0.6 N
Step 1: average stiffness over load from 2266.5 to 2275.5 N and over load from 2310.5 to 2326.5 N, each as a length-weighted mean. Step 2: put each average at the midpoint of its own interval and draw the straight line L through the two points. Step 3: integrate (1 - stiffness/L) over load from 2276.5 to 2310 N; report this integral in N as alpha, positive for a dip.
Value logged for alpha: 6.9 N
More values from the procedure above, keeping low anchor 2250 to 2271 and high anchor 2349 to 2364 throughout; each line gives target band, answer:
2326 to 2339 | 2.1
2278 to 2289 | 2.9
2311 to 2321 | 5.8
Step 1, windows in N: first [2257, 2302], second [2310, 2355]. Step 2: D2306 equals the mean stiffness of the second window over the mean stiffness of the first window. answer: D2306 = 1.12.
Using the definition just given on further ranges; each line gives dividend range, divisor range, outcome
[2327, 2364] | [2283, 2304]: 1.98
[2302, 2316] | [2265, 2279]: 0.45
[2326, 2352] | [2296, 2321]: 2.27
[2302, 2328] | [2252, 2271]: 0.54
